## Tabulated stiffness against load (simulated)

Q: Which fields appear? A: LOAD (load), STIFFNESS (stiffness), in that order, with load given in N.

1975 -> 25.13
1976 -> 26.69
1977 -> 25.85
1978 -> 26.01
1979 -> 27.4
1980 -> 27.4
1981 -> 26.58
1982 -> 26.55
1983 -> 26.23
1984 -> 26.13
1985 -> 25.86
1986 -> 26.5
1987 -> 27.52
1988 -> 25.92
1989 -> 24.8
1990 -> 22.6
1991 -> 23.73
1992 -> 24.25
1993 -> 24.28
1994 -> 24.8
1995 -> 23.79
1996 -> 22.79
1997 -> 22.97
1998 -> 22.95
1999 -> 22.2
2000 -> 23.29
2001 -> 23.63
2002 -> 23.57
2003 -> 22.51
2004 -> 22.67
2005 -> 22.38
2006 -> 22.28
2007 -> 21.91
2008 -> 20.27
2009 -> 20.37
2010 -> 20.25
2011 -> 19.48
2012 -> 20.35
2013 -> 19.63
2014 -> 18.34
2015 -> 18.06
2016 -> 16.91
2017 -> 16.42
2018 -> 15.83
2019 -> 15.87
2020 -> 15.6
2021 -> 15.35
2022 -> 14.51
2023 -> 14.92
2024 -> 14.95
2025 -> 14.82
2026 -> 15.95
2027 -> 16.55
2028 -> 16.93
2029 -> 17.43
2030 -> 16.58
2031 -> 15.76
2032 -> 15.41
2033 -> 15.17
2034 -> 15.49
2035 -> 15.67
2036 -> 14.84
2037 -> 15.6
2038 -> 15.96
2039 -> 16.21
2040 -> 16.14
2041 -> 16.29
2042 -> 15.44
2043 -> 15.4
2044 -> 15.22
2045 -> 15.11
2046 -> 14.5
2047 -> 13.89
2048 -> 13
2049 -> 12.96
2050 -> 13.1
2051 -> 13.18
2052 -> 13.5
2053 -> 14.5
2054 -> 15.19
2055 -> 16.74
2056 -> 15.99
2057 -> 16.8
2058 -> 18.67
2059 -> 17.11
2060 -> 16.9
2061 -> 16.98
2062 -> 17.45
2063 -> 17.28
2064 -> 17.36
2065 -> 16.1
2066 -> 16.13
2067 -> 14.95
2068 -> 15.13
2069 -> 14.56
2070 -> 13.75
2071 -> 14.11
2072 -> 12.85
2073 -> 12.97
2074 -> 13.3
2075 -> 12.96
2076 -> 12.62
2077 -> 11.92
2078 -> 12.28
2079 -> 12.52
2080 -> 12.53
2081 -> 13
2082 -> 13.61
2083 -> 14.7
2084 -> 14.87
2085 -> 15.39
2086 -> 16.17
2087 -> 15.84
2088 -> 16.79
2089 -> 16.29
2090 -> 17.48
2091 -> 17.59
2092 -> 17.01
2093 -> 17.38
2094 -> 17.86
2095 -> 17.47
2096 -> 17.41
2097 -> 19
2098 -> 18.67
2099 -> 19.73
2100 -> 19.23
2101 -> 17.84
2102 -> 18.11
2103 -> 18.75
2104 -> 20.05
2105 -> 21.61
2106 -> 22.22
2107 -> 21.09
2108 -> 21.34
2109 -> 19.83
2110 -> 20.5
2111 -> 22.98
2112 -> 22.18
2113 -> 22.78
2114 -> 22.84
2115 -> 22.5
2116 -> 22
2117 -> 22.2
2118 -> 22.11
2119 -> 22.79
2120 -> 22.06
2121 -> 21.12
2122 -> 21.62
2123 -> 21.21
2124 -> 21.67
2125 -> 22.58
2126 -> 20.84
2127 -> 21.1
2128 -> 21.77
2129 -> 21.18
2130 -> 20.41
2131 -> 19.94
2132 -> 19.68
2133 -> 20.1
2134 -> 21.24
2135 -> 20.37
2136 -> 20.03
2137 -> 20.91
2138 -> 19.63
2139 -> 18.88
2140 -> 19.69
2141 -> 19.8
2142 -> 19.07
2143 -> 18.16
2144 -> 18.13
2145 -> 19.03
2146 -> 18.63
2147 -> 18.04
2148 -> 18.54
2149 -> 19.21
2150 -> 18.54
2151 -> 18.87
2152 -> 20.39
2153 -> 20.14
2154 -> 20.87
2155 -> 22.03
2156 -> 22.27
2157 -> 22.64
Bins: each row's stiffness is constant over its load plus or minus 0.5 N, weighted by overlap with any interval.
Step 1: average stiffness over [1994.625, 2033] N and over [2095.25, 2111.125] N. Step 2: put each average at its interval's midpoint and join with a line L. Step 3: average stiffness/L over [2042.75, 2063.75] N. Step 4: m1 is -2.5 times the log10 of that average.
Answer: 0.25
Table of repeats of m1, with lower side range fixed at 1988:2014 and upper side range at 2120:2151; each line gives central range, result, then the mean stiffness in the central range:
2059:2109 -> 0.27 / 16.4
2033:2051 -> 0.41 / 14.9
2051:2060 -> 0.32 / 15.9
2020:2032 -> 0.36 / 15.8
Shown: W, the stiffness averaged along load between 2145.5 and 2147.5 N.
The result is 18.3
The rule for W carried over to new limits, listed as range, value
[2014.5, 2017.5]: 17.1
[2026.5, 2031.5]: 16.7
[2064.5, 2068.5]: 15.6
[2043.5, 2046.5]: 14.9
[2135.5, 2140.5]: 19.8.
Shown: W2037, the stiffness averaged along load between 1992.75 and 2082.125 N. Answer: 16.8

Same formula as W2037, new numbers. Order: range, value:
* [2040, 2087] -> 14.8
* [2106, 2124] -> 21.8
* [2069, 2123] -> 17.8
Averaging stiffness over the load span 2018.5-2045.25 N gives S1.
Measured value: 15.7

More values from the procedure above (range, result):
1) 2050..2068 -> 16.1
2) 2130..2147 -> 19.6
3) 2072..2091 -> 14.2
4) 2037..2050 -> 15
